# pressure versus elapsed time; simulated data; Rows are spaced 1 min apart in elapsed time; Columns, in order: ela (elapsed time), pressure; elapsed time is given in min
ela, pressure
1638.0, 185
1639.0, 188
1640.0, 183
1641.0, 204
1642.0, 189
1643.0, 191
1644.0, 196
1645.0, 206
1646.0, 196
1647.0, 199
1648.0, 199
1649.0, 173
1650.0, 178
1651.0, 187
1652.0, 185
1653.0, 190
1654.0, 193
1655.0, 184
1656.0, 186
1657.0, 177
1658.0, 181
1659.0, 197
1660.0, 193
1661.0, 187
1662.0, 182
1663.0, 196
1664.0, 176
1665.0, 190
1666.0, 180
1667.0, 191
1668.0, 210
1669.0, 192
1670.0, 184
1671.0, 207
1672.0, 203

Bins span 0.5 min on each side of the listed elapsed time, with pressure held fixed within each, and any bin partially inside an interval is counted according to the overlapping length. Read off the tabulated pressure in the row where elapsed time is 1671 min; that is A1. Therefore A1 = 207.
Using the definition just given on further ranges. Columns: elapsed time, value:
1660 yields 193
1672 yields 203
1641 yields 204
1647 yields 199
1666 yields 180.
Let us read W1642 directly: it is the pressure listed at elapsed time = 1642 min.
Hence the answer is 189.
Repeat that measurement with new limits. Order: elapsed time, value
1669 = 192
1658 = 181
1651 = 187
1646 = 196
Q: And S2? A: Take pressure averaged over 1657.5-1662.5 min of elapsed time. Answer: 188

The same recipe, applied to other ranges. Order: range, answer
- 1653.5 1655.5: 188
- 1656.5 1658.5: 179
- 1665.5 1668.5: 194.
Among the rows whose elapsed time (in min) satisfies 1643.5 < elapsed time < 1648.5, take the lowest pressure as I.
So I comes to 196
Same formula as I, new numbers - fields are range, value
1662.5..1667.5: 176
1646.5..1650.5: 173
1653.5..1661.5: 177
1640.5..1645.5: 189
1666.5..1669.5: 191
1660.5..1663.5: 182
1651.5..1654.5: 185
